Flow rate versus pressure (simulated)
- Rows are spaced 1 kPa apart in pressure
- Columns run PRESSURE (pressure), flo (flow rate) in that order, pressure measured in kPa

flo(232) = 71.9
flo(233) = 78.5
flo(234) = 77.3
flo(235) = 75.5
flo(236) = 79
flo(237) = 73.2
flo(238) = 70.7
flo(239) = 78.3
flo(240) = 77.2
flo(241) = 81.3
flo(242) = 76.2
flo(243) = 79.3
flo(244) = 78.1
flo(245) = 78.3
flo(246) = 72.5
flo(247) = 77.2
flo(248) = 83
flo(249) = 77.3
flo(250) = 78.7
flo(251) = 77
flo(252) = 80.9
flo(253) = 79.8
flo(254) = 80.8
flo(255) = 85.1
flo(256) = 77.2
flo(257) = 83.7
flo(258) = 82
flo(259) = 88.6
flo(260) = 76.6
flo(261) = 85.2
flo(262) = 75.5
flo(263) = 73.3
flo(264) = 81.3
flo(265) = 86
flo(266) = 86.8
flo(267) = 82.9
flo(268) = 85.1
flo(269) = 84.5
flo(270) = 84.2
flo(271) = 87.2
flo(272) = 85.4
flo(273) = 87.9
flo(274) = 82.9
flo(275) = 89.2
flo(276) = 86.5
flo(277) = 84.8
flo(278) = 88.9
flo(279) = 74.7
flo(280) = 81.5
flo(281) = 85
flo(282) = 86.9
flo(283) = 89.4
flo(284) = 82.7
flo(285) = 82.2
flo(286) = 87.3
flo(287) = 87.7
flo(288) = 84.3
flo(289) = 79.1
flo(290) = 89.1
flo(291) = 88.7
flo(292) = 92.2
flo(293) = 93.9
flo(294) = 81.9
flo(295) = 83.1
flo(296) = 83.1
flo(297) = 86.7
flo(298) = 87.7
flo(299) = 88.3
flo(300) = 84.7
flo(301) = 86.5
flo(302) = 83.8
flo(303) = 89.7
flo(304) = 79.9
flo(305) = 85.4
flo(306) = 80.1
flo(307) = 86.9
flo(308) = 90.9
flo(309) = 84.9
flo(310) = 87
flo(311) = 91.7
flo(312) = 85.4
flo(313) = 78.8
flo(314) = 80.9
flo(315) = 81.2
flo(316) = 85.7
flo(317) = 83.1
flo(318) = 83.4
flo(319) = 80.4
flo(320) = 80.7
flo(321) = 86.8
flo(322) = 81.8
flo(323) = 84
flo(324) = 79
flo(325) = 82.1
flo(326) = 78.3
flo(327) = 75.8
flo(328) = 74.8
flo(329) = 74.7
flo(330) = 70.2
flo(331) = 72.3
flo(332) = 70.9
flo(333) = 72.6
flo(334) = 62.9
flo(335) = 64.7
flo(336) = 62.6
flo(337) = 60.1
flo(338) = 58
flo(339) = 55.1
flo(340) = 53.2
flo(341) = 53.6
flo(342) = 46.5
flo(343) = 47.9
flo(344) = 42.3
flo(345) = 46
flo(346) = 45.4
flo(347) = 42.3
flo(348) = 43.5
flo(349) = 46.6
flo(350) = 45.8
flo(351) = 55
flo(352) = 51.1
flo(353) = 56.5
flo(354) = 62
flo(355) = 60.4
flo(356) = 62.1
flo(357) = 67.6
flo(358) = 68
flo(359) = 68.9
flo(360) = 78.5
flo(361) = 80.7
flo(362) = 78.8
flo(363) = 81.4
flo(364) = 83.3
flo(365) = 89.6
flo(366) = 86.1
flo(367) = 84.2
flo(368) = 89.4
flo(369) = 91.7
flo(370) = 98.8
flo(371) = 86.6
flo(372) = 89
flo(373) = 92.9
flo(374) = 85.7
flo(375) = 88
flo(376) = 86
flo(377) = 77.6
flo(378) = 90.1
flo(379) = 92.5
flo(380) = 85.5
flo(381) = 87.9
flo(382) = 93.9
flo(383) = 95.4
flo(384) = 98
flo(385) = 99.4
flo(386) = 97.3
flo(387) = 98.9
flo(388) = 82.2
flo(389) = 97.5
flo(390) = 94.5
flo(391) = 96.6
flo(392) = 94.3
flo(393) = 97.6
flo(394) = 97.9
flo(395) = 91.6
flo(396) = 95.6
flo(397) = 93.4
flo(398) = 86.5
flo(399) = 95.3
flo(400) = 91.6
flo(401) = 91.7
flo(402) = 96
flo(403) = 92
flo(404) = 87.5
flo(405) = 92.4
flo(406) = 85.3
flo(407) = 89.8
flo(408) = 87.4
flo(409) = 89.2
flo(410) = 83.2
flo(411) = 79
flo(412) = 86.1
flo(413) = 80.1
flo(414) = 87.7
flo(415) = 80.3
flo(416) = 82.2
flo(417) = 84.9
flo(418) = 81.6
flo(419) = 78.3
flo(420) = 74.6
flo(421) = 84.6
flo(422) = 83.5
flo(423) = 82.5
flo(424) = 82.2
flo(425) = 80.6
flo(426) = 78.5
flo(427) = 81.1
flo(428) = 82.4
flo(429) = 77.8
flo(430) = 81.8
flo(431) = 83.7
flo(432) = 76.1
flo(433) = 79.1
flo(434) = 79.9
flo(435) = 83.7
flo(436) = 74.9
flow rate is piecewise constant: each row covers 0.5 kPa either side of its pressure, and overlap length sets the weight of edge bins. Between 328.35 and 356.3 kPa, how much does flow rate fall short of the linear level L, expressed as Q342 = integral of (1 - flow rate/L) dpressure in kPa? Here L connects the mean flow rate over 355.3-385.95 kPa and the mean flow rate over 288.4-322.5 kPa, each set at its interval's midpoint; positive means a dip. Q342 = 9.4 kPa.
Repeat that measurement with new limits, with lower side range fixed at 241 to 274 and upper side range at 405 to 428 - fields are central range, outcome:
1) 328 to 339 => 2.1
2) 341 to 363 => 6.7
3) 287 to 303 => -0.9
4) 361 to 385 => -1.7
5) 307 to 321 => -0.4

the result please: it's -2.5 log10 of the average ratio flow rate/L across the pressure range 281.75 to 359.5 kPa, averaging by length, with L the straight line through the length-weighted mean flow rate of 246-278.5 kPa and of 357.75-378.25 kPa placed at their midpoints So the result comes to 0.14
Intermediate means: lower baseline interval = 82.5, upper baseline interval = 84.7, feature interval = 73.8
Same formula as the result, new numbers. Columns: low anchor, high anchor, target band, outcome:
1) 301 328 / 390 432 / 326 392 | 0.15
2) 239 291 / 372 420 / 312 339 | 0.14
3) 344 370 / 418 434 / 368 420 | -0.21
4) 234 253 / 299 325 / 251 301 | -0.05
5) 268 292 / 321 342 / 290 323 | -0.11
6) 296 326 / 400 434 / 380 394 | -0.13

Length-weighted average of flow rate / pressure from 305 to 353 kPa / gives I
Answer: 69.1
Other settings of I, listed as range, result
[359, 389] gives 88.4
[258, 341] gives 81.2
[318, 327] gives 81.4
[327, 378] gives 68.5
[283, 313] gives 86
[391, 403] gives 93.8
